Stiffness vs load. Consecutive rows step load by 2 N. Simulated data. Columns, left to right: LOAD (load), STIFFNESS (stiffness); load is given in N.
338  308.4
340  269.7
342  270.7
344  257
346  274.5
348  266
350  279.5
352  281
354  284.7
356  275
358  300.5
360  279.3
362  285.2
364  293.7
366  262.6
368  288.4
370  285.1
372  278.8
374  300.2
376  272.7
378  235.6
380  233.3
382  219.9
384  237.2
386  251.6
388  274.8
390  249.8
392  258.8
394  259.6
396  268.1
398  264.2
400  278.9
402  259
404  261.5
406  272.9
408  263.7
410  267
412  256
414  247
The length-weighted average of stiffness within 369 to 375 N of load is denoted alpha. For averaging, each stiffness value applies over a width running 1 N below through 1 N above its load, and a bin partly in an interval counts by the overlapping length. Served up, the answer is 288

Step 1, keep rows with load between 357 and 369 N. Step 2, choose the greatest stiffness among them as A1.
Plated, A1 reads 300.5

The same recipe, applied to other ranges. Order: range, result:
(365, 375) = 300.2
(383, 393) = 274.8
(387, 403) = 278.9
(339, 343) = 270.7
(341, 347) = 274.5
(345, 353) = 281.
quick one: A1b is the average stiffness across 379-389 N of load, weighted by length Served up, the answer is 243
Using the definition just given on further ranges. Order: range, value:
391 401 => 266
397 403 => 267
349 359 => 284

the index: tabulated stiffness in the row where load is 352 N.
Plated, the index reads 281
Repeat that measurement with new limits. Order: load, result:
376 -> 272.7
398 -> 264.2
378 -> 235.6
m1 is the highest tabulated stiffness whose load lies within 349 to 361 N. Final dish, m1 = 300.5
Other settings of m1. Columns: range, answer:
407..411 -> 267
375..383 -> 272.7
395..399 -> 268.1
